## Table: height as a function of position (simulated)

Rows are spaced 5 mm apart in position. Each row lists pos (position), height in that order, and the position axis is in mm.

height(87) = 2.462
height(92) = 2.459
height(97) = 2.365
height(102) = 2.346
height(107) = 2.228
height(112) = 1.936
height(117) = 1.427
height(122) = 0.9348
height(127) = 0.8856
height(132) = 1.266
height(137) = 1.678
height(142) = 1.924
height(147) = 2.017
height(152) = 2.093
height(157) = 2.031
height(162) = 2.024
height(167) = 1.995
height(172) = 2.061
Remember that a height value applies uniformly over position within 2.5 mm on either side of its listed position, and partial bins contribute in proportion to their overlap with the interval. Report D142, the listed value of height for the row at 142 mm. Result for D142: 1.924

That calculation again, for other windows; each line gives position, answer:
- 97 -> 2.365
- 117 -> 1.427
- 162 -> 2.024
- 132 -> 1.266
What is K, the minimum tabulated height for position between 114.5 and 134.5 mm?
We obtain 0.8856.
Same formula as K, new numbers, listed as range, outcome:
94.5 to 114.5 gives 1.936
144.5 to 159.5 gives 2.017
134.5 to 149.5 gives 1.678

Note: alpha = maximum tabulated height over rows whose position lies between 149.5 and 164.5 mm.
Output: 2.093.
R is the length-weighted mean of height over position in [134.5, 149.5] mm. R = 1.87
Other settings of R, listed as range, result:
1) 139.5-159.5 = 2.02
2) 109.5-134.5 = 1.29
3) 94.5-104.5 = 2.36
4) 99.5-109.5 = 2.29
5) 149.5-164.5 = 2.05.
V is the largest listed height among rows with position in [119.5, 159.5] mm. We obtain 2.093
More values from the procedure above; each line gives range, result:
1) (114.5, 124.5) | 1.427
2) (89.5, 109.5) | 2.459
